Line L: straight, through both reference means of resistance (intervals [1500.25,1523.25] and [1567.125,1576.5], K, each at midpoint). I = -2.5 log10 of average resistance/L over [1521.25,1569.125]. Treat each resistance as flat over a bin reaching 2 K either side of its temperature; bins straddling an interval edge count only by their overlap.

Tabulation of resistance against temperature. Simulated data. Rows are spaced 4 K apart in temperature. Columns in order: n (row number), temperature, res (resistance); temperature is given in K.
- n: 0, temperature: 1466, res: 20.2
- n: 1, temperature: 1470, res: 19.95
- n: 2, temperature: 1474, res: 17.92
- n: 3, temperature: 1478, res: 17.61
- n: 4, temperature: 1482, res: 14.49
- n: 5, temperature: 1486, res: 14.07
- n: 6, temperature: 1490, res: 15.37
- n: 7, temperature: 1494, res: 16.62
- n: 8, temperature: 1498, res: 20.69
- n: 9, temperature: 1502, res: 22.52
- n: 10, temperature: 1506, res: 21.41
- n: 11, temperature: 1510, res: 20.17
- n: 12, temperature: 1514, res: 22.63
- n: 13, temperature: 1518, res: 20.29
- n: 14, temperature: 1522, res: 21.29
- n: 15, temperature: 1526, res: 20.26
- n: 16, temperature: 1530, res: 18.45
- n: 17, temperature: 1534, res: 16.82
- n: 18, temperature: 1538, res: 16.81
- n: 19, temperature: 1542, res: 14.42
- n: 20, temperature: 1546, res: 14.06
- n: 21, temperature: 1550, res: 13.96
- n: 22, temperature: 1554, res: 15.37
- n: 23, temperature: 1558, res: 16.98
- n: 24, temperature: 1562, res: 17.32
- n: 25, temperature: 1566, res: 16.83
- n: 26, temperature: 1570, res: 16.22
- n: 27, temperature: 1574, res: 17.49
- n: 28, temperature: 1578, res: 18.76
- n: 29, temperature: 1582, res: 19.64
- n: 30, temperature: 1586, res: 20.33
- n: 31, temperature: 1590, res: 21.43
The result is 0.13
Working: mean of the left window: 21.4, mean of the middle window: 16.8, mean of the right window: 17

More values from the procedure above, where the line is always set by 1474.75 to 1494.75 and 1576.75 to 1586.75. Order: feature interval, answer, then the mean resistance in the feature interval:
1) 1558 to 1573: 0.12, 16.9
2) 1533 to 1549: 0.17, 15.3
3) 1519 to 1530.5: -0.17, 20.2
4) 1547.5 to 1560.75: 0.19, 15.5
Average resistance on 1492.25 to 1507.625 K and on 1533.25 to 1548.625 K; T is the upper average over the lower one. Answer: 0.75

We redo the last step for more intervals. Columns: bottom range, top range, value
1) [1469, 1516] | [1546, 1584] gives 0.90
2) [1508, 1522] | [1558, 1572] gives 0.80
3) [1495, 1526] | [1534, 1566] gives 0.75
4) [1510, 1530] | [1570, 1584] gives 0.88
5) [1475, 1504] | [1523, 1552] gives 0.95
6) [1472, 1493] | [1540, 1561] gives 0.95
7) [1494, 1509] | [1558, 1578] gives 0.82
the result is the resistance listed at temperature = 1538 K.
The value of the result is 16.81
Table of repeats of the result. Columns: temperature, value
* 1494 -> 16.62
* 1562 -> 17.32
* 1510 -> 20.17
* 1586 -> 20.33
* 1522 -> 21.29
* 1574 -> 17.49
